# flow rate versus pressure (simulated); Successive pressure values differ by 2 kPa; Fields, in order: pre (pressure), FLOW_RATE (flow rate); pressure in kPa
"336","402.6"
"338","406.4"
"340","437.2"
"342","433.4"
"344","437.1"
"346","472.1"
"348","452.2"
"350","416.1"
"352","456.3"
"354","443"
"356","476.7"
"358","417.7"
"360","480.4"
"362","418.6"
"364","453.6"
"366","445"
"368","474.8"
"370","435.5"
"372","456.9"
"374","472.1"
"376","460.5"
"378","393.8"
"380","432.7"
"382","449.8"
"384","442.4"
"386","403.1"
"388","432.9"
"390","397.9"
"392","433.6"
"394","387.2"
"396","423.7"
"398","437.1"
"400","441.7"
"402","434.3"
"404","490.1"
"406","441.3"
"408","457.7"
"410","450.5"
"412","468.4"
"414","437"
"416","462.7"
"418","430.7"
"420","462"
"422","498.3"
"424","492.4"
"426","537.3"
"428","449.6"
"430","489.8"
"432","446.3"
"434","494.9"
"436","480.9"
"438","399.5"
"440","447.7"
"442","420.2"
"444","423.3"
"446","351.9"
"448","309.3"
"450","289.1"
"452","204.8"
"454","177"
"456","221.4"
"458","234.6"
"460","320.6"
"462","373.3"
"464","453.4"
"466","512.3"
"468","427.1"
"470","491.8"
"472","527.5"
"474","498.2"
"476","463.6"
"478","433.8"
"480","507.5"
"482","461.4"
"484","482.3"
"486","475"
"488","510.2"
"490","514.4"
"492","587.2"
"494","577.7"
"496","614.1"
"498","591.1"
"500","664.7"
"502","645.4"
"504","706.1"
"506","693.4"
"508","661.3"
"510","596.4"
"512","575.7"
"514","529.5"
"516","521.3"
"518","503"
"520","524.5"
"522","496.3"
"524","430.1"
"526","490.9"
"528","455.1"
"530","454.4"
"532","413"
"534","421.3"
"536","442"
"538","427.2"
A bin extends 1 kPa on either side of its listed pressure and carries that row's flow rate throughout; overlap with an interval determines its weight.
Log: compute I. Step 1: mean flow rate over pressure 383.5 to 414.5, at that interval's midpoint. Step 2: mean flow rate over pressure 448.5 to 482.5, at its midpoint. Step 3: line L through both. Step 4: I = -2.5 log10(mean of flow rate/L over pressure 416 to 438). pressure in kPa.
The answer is -0.14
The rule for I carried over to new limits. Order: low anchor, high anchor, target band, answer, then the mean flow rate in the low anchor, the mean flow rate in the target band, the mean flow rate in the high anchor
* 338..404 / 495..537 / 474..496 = 0.034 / 439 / 506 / 544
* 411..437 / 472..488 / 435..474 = 0.261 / 473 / 375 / 480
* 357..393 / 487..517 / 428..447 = 0.176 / 439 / 440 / 599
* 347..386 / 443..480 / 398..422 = -0.100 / 445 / 454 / 377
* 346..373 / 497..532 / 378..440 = 0.080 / 449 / 449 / 557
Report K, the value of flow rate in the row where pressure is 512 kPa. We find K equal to 575.7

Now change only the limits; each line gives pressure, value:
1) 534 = 421.3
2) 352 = 456.3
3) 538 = 427.2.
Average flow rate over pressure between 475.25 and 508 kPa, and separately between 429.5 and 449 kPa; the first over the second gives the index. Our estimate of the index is 1.32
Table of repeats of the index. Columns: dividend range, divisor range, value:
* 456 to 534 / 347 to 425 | 1.14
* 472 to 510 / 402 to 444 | 1.22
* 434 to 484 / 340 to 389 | 0.89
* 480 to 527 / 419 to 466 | 1.42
